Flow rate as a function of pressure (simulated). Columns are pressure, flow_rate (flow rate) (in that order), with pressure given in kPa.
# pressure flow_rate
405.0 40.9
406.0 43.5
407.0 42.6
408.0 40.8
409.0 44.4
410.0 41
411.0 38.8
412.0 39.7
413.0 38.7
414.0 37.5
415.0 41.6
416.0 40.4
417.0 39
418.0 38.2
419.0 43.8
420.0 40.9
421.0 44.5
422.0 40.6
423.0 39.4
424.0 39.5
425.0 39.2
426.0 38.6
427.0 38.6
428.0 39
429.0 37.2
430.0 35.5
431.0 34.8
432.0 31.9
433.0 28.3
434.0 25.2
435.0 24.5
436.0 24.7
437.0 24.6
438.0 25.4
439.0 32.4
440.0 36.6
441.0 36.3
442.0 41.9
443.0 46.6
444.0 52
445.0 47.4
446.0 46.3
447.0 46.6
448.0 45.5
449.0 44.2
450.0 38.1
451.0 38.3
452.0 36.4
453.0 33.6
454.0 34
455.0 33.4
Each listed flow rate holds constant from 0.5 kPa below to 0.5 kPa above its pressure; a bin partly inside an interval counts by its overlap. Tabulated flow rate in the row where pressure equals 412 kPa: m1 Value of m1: 39.7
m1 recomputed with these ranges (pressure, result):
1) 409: 44.4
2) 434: 25.2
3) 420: 40.9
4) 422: 40.6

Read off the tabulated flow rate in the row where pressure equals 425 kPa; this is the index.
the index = 39.2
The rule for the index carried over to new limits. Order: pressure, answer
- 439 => 32.4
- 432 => 31.9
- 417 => 39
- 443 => 46.6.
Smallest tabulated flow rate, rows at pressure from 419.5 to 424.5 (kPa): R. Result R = 39.4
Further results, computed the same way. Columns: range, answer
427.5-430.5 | 35.5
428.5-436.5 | 24.5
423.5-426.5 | 38.6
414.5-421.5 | 38.2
